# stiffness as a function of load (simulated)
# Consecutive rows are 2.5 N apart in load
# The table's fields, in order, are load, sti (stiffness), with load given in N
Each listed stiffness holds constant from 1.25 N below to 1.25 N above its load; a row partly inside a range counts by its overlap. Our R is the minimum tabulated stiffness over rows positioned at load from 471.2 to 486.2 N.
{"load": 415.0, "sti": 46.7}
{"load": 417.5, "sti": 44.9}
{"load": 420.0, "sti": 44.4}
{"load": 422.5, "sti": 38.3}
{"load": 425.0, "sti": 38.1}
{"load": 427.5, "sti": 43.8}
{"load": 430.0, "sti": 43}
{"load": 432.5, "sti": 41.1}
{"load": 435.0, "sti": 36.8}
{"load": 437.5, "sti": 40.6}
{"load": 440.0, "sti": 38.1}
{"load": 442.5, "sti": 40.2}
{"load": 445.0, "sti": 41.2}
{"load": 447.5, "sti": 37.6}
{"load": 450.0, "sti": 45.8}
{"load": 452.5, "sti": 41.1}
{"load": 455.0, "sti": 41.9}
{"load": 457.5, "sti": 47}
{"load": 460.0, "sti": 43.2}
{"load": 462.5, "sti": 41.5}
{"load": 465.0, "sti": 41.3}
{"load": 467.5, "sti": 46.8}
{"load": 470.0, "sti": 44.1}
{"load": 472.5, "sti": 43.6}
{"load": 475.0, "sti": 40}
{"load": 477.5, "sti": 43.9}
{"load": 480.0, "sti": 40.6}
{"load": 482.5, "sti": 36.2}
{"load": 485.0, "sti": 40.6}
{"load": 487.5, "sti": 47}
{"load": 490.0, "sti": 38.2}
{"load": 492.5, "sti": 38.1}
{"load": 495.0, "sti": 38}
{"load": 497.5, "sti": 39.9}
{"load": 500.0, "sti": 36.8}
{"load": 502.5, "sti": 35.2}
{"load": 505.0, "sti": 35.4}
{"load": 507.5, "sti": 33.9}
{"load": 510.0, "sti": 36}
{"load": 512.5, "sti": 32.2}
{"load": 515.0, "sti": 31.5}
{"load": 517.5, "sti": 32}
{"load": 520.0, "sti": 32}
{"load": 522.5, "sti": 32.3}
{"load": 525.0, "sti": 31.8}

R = 36.2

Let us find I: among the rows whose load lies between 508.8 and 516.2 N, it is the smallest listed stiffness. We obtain 31.5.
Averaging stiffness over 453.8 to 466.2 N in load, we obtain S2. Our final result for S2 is 43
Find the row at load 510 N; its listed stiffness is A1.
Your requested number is 36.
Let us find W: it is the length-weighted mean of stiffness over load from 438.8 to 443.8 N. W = 39.2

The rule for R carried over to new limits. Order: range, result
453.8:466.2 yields 41.3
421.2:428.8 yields 38.1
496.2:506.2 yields 35.2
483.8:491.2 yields 38.2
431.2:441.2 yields 36.8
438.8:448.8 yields 37.6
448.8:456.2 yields 41.1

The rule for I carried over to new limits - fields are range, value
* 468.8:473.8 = 43.6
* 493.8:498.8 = 38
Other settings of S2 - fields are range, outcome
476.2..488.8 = 41.6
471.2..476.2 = 41.8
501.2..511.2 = 35.1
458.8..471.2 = 43.4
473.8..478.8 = 42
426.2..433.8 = 42.6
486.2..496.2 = 40.3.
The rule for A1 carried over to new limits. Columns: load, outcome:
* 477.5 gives 43.9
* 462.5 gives 41.5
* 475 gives 40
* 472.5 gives 43.6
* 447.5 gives 37.6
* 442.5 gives 40.2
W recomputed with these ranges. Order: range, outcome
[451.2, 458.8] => 43.3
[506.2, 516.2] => 33.4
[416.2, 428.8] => 41.9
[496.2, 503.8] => 37.3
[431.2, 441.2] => 39.2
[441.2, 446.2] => 40.7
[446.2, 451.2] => 41.7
